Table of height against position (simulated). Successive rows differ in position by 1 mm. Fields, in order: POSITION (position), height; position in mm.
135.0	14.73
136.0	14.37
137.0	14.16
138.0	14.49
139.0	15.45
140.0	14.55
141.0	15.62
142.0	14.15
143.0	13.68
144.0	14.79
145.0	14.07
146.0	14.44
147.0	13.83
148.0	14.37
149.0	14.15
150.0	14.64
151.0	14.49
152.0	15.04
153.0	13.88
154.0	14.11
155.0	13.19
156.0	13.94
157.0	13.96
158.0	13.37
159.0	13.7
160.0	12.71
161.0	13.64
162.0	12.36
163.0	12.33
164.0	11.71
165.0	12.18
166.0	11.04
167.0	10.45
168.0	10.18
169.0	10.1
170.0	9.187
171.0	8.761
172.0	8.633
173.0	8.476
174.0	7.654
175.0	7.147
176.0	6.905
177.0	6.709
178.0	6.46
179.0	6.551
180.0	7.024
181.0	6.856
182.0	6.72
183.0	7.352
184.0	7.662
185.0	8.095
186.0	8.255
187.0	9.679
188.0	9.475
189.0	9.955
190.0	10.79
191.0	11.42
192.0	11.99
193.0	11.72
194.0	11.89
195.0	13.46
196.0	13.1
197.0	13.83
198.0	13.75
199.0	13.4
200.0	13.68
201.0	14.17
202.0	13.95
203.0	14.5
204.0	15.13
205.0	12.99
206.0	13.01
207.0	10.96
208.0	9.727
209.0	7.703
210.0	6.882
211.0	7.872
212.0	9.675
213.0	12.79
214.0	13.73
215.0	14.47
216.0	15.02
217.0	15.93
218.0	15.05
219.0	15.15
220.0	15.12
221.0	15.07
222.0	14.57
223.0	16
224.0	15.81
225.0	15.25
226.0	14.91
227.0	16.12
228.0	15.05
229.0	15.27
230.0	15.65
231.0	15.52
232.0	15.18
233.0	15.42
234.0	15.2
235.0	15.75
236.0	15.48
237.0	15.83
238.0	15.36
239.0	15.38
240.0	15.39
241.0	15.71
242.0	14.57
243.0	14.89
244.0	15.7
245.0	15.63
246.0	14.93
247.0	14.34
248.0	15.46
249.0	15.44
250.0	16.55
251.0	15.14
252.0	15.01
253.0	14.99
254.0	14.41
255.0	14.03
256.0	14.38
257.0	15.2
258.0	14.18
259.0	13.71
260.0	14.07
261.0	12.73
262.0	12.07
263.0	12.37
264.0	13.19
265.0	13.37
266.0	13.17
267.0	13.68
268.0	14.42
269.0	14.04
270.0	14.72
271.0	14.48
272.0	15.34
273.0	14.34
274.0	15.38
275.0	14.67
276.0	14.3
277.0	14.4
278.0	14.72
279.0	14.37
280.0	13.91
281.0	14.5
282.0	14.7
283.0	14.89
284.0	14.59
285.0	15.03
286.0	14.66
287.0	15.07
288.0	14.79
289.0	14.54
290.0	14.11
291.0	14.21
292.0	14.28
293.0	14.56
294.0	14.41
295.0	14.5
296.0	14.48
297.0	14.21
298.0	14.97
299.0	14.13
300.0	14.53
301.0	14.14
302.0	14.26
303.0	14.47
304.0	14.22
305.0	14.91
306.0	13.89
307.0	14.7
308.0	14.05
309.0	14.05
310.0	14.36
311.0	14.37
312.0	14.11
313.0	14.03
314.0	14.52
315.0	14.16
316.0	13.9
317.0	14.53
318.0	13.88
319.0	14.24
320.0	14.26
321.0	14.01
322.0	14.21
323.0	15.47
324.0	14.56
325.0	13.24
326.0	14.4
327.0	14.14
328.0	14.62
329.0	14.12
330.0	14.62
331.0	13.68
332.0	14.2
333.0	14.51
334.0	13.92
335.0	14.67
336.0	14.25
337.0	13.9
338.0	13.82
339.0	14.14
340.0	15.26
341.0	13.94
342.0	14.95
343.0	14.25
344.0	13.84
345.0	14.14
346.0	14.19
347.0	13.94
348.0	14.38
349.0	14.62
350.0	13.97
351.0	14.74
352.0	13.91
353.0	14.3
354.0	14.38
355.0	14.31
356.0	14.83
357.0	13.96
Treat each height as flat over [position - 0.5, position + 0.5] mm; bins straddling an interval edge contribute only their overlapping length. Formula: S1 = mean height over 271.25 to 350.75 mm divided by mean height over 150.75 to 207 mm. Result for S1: 1.3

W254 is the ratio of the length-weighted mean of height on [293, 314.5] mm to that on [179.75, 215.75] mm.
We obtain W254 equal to 1.3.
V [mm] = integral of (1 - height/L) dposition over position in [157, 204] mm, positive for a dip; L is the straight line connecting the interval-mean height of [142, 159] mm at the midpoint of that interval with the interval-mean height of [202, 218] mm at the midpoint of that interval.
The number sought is 9.0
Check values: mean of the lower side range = 14.1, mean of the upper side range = 12.2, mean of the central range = 10.6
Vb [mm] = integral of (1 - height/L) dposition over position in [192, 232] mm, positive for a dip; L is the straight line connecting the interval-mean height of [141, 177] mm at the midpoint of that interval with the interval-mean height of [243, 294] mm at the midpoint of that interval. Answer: -0.72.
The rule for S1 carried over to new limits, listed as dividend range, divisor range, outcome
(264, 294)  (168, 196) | 1.61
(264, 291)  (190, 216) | 1.18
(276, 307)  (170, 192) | 1.76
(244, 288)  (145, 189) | 1.34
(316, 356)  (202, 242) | 1.01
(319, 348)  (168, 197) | 1.57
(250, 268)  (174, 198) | 1.50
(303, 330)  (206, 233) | 1.05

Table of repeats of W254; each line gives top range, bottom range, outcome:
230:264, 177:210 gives 1.39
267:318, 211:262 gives 0.97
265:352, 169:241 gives 1.19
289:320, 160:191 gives 1.56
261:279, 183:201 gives 1.24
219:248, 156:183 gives 1.56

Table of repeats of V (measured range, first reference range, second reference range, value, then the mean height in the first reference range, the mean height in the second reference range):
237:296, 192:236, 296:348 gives -2.37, 13.7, 14.3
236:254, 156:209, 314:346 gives -4.50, 10.7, 14.3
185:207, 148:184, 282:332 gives -1.39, 10.7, 14.4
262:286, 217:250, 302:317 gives 0.85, 15.3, 14.3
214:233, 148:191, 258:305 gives -4.51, 10.5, 14.3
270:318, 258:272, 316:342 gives -1.88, 13.6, 14.3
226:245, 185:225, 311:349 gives -3.54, 12.6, 14.2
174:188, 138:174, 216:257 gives 6.36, 12.8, 15.3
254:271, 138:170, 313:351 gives 0.20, 13.4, 14.3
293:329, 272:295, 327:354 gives 0.29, 14.6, 14.3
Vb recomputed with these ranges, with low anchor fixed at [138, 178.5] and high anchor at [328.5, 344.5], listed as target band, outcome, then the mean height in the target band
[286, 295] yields -0.5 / 14.5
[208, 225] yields -0.4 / 13.1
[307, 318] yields -0.2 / 14.2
